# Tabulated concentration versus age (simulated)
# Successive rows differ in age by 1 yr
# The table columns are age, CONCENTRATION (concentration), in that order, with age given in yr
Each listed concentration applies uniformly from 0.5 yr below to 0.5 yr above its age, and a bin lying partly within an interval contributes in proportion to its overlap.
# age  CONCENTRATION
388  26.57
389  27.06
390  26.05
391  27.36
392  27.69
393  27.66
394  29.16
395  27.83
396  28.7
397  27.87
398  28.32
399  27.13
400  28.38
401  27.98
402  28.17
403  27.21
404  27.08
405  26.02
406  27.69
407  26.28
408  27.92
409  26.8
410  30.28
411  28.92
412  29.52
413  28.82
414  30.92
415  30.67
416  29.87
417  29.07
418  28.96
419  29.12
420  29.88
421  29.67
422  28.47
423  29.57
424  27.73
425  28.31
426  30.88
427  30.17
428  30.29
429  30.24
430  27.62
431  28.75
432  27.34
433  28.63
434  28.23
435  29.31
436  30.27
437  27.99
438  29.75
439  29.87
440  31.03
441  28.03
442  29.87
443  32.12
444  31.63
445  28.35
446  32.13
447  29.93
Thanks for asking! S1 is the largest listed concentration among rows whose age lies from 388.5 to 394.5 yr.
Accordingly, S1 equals 29.16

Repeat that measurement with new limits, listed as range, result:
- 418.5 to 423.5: 29.88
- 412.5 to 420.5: 30.92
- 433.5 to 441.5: 31.03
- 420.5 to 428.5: 30.88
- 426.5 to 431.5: 30.29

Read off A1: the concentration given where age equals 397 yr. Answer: 27.87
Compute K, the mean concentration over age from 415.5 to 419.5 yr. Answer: 29.3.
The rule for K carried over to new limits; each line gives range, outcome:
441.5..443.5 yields 31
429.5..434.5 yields 28.1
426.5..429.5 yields 30.2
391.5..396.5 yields 28.2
